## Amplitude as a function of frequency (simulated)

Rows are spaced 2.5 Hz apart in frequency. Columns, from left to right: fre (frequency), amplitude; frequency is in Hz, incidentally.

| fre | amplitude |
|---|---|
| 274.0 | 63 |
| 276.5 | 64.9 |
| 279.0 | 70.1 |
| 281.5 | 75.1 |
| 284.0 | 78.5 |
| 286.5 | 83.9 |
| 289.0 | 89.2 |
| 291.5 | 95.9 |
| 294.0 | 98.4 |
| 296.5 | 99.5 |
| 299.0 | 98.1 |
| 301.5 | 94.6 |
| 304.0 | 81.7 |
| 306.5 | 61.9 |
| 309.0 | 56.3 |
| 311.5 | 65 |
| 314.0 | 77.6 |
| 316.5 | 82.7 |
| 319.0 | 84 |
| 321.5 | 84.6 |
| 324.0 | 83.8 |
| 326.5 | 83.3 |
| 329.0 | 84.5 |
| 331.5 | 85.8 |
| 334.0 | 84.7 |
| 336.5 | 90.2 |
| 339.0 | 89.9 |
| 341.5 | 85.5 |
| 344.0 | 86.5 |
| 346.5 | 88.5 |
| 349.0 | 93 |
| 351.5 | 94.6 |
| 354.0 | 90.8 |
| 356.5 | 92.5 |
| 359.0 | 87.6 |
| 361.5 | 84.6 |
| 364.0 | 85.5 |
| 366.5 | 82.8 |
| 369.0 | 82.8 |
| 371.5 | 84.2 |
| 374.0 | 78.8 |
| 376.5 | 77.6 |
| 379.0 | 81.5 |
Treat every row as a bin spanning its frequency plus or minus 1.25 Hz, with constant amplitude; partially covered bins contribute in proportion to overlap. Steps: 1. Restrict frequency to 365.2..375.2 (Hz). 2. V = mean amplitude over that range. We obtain 82.2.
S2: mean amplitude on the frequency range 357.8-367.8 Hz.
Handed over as 85.1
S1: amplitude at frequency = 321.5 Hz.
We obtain 84.6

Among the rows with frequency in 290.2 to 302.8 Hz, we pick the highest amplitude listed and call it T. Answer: 99.5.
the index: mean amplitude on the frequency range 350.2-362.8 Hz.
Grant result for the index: 90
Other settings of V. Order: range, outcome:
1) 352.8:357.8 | 91.6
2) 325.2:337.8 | 85.7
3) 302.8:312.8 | 66.2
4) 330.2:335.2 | 85.2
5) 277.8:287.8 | 77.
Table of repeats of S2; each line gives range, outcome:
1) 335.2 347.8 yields 88.1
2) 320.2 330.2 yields 84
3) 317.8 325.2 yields 84.1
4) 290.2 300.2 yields 97.9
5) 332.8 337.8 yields 87.5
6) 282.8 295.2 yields 89.2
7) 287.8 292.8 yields 92.6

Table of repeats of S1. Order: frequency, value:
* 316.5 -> 82.7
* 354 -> 90.8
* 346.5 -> 88.5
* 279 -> 70.1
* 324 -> 83.8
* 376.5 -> 77.6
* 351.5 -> 94.6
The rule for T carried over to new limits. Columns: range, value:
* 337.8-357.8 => 94.6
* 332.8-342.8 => 90.2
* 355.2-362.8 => 92.5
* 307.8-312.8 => 65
